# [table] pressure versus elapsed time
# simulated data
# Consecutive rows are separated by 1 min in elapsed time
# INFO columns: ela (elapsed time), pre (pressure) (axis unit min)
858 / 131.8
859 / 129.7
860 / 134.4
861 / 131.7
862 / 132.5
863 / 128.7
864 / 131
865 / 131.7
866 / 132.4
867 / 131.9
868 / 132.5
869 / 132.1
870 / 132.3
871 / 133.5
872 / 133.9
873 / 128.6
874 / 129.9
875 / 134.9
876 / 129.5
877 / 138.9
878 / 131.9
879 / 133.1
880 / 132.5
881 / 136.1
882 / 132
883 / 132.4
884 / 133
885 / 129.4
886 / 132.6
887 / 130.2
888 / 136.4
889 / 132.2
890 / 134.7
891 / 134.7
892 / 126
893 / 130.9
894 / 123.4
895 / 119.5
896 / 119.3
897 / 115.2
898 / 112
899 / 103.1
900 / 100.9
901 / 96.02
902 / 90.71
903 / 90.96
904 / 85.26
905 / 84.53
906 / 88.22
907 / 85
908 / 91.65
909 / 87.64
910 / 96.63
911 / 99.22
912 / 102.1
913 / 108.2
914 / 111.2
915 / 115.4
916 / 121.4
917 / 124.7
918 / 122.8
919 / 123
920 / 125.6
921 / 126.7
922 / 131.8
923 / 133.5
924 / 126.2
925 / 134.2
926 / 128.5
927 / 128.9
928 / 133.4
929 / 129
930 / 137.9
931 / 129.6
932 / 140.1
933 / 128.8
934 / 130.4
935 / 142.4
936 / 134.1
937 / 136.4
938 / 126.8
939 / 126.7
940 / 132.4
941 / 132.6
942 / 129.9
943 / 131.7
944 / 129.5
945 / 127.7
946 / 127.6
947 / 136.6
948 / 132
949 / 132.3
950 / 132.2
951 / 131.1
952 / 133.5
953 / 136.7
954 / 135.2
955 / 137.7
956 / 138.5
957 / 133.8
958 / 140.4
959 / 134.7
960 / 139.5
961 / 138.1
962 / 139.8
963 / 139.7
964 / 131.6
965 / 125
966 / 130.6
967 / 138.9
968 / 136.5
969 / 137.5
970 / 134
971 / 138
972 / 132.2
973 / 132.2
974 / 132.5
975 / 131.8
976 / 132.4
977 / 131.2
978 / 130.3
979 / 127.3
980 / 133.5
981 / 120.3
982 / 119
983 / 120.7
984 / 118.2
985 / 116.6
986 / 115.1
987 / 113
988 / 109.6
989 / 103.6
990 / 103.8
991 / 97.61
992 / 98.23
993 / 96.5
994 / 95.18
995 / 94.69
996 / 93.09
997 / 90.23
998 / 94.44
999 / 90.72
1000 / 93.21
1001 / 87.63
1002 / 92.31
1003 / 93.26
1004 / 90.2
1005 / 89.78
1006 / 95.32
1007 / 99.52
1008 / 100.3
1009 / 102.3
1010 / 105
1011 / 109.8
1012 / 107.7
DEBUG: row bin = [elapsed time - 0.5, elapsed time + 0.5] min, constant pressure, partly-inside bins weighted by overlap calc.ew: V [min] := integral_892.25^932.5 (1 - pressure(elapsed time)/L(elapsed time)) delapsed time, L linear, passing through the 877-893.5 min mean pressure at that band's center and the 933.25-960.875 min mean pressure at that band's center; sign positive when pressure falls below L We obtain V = 5.8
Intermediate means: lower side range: 133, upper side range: 133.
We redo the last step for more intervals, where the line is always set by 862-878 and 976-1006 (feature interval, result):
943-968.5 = -4.7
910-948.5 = -2.6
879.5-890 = -0.3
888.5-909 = 3.0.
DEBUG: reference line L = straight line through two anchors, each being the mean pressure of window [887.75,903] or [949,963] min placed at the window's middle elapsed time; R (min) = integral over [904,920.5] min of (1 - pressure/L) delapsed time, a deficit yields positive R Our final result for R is 2.4 min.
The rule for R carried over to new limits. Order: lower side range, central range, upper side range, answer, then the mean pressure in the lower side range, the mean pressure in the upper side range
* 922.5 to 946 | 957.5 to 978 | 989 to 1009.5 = -4.0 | 132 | 95.1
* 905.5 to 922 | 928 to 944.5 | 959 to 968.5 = -1.6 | 109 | 135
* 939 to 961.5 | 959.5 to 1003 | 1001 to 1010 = -1.9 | 134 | 95.5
